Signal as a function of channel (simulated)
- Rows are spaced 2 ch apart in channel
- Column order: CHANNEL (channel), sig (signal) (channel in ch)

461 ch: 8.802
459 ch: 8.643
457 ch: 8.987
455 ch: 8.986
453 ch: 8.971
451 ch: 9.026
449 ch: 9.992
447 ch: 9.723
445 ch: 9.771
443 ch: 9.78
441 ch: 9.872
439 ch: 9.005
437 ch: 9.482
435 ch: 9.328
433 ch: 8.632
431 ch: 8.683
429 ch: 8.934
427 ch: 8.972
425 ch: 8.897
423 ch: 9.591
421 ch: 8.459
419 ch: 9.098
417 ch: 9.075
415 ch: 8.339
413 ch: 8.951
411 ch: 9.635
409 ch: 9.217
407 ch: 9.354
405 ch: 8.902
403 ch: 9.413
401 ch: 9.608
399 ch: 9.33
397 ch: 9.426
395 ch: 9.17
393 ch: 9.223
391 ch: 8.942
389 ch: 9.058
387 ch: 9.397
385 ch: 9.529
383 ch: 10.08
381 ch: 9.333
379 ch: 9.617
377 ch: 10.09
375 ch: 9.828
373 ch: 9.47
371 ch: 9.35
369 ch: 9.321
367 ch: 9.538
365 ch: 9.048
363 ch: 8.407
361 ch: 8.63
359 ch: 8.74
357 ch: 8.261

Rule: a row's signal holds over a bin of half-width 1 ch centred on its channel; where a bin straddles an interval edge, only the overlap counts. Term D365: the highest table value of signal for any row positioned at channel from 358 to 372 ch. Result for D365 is 9.538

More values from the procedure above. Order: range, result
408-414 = 9.635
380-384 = 10.08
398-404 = 9.608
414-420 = 9.098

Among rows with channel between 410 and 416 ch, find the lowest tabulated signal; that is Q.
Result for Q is 8.339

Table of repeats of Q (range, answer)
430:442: 8.632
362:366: 8.407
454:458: 8.986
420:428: 8.459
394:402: 9.17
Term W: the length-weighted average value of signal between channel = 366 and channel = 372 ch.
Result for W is 9.4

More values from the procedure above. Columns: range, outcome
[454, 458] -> 8.99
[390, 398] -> 9.19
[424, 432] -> 8.87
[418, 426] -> 9.01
